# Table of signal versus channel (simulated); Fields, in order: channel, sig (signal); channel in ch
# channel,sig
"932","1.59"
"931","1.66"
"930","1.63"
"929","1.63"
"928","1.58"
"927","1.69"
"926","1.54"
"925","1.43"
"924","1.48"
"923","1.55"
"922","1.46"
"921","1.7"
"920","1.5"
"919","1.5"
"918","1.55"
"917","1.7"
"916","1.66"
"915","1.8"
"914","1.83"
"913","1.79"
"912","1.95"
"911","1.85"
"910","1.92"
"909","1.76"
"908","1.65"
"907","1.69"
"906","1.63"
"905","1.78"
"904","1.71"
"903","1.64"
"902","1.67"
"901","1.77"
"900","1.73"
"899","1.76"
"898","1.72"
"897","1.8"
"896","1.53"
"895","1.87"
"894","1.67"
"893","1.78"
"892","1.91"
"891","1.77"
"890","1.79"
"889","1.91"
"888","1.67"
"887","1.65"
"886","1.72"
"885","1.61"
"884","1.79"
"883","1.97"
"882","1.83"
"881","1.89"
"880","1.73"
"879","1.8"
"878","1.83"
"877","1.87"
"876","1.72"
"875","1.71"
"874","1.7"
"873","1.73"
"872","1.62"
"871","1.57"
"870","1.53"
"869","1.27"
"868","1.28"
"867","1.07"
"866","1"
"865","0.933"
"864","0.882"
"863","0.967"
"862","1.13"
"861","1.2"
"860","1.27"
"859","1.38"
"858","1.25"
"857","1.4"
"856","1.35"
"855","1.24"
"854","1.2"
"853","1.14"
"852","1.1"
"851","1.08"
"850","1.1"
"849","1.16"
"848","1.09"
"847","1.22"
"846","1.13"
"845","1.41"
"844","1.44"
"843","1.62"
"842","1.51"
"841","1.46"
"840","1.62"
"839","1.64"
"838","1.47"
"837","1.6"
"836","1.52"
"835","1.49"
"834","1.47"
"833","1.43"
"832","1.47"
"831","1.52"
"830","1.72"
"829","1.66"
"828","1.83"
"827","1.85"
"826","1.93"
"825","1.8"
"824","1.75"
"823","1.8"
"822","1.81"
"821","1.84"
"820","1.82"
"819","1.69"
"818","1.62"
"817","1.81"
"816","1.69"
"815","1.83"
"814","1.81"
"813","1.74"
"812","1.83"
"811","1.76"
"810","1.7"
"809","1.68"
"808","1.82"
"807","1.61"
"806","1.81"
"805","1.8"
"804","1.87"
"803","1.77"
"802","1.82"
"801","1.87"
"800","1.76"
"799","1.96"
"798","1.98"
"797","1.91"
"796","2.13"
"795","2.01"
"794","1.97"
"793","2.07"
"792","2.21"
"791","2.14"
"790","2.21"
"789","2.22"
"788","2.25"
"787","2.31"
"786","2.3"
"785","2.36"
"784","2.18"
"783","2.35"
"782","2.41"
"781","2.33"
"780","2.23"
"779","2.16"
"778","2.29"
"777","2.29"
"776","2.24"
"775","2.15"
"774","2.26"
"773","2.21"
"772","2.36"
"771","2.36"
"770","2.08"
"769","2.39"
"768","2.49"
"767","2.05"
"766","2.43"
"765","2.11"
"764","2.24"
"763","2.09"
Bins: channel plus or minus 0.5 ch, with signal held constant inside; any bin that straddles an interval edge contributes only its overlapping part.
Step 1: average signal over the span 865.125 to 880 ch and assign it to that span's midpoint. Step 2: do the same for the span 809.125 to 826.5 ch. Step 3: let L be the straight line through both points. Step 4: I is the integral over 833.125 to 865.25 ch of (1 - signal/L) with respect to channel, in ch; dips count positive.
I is 6.7 ch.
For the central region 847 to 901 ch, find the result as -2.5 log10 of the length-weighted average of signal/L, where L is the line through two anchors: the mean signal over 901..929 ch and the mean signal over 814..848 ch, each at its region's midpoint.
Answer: 0.097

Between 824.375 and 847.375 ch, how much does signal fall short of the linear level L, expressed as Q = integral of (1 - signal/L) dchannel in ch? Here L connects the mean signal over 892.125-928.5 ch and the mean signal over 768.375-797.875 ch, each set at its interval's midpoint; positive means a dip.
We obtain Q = 5.1 ch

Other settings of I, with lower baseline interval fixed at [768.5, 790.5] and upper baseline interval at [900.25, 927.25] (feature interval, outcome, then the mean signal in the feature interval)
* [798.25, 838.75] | 7.2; 1.73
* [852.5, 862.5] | 3.5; 1.26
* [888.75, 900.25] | -0.1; 1.77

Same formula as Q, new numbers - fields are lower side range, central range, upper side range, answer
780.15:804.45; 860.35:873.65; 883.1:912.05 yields 4.3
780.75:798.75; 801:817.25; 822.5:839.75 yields 1.3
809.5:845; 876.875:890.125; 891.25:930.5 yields -0.8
